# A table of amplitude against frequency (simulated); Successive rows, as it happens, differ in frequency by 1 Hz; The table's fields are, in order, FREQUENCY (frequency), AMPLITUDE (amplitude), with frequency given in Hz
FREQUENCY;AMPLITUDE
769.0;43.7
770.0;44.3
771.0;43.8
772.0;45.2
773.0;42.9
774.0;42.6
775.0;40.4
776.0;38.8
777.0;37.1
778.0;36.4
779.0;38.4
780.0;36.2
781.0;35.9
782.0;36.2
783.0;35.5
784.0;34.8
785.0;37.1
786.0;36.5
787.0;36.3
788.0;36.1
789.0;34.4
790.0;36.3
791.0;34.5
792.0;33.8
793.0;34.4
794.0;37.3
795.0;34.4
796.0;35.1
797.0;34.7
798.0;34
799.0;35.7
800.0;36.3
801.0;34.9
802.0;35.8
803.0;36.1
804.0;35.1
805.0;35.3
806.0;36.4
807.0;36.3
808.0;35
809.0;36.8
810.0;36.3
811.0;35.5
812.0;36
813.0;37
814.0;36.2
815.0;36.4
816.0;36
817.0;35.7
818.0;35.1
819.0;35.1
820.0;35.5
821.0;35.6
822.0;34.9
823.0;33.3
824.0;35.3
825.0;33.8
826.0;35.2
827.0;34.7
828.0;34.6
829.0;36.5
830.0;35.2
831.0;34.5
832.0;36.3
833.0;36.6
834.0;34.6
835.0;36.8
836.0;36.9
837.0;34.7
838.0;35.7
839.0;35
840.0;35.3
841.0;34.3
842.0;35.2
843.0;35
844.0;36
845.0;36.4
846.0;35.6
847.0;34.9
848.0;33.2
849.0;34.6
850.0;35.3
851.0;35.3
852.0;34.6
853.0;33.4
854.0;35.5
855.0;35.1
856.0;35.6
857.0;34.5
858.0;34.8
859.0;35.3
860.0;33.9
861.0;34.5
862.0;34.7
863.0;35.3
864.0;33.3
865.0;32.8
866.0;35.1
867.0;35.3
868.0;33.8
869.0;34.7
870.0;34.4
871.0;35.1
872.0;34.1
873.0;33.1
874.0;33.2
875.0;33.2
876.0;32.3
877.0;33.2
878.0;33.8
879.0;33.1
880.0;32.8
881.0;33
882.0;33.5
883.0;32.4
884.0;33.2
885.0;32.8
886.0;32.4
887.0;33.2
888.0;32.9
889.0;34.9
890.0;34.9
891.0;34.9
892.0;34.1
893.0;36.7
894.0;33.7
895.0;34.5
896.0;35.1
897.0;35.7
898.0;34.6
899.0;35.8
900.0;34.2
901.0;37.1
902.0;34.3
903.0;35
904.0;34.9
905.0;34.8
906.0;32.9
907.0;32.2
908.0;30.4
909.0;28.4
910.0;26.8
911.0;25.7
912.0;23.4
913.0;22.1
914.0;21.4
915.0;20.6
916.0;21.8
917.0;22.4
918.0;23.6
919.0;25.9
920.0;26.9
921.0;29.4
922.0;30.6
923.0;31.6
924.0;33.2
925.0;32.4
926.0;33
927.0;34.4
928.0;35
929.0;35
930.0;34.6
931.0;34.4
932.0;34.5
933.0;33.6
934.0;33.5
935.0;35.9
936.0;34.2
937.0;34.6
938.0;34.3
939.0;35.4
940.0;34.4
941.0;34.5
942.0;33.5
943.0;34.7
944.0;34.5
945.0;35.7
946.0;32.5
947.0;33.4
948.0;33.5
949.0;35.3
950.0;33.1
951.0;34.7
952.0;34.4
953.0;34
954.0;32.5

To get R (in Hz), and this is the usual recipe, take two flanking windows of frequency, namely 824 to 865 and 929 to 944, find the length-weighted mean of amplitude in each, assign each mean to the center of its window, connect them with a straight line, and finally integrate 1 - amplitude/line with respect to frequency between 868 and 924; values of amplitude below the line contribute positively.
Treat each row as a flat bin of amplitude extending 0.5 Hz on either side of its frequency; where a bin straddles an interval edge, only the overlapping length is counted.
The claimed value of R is 5.0 Hz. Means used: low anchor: 35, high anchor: 34.5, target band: 31.6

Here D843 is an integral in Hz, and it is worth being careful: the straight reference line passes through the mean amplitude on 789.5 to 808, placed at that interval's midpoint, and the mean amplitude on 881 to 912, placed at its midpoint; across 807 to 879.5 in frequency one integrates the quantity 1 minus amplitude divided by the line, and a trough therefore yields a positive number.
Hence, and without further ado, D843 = -1.2 Hz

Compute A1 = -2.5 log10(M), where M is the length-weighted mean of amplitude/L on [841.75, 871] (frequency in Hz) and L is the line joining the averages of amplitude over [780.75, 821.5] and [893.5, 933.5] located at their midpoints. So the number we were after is -0.05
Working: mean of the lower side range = 35.6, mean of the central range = 34.8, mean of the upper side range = 30.9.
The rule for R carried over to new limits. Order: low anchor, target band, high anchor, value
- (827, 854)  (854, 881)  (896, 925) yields -0.8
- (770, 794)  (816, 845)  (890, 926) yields -0.3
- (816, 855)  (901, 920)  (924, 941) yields 3.7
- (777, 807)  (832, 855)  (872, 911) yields -0.5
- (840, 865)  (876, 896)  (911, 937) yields -0.8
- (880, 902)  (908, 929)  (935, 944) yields 4.1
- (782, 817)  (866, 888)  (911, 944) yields -0.5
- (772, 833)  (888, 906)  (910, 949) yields -1.4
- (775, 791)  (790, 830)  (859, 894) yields 0.3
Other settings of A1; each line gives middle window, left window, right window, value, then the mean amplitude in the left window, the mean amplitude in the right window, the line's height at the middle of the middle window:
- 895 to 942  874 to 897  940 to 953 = 0.08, 33.7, 34.2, 33.9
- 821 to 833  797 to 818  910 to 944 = 0.00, 35.8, 30.6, 35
